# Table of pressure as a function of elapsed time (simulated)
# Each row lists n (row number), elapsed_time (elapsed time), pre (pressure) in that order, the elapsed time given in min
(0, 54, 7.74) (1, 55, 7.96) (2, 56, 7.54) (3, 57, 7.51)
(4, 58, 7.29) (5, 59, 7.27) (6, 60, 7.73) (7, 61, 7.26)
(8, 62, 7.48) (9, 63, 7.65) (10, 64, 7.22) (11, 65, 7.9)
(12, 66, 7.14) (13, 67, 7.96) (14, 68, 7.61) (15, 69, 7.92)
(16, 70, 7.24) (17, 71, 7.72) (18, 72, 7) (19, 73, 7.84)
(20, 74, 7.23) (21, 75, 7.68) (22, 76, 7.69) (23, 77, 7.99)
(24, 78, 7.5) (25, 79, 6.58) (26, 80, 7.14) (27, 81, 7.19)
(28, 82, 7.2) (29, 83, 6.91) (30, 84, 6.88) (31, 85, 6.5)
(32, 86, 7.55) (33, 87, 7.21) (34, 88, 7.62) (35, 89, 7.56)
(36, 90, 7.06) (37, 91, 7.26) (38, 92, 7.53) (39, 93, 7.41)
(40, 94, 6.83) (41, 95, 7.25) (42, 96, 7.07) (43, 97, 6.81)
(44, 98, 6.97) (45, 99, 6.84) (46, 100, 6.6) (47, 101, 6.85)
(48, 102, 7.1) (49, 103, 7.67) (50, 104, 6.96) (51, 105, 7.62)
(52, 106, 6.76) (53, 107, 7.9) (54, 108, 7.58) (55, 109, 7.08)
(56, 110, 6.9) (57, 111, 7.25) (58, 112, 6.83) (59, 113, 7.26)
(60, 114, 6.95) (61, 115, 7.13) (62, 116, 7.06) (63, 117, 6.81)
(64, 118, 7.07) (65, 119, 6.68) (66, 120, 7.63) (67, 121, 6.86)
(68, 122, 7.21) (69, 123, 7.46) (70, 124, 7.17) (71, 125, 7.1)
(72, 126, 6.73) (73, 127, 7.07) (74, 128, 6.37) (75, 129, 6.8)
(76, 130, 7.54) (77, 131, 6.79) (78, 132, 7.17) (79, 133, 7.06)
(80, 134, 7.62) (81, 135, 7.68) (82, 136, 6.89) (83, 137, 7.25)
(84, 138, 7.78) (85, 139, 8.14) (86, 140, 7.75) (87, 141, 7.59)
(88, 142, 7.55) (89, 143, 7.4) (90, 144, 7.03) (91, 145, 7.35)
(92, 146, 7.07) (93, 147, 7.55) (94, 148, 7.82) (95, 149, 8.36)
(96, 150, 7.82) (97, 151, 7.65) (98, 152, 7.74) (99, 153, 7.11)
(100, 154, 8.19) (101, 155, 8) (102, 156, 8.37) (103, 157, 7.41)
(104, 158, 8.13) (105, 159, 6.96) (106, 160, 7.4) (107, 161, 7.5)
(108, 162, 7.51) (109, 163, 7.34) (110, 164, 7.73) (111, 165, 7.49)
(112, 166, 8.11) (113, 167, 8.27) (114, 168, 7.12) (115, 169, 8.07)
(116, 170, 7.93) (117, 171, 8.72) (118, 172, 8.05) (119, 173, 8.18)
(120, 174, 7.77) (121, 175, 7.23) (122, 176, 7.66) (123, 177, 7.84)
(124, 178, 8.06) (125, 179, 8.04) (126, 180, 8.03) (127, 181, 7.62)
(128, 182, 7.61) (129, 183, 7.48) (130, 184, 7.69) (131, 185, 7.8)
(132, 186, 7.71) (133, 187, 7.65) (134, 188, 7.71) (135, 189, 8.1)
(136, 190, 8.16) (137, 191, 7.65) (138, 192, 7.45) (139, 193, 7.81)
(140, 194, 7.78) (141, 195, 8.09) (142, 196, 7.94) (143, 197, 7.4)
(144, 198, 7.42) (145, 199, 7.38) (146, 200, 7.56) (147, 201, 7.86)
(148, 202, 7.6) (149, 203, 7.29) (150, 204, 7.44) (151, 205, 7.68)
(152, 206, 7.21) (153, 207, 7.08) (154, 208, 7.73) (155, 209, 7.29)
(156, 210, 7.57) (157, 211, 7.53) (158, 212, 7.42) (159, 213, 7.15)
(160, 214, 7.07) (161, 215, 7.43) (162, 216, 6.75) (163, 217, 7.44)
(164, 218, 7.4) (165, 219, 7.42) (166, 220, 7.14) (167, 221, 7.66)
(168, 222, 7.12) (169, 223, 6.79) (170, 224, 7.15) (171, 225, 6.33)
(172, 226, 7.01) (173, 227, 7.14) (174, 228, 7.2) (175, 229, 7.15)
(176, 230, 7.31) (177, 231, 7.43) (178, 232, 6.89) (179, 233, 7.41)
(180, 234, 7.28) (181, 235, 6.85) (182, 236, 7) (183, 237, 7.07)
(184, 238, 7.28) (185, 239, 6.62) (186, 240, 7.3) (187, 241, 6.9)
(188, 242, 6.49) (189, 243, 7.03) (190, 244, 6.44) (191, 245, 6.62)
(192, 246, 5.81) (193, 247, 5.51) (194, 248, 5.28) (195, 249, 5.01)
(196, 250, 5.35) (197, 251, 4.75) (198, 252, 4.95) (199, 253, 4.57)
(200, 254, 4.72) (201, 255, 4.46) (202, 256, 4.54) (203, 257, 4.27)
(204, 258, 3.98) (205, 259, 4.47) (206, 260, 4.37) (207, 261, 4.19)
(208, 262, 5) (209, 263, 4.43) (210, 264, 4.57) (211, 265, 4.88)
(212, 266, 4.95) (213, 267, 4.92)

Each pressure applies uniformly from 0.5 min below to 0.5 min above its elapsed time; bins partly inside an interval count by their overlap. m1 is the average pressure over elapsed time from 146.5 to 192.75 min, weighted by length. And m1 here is 7.78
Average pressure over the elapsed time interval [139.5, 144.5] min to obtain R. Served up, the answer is 7.46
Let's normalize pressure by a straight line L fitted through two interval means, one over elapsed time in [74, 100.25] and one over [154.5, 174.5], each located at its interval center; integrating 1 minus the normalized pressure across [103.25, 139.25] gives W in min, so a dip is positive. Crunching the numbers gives 1.42 min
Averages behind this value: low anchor 7.19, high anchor 7.8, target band 7.17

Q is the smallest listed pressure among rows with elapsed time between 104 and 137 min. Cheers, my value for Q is 6.37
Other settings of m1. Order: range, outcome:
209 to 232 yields 7.2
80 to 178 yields 7.37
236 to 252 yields 6.21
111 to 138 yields 7.1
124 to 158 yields 7.45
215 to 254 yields 6.64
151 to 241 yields 7.52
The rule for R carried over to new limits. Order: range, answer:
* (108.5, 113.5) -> 7.06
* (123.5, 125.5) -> 7.13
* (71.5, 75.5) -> 7.44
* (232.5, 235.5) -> 7.18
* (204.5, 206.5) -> 7.45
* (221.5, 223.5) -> 6.96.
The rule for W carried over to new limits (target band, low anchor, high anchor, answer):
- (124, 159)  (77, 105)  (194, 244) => -1.3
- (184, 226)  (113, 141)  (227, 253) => -4.7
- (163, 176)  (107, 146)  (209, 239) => -1.2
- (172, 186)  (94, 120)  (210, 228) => -1.2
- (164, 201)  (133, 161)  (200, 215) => -1.4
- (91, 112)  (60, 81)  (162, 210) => 1.1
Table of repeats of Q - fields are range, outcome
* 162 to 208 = 7.08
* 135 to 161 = 6.89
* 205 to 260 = 3.98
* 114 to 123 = 6.68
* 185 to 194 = 7.45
